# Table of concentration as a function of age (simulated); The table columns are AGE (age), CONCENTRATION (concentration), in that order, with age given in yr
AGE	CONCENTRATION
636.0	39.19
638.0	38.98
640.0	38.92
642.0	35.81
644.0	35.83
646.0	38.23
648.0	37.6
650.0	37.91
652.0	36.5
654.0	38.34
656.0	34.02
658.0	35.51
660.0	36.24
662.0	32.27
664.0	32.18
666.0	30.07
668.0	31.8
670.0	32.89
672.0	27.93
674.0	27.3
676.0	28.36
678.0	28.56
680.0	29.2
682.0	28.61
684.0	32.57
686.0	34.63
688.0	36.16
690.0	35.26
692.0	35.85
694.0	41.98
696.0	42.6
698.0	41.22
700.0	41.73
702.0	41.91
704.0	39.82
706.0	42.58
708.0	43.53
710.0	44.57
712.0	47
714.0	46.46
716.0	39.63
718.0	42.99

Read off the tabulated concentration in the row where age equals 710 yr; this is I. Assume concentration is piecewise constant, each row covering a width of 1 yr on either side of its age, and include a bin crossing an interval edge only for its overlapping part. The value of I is 44.57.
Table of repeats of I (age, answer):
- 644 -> 35.83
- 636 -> 39.19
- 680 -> 29.2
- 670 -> 32.89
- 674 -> 27.3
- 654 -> 38.34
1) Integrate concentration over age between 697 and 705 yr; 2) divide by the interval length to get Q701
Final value 41.2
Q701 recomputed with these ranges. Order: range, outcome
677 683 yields 28.8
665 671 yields 31.6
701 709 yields 42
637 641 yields 39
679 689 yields 32.2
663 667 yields 31.1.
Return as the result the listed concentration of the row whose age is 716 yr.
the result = 39.63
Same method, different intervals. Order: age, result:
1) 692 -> 35.85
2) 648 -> 37.6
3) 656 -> 34.02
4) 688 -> 36.16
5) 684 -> 32.57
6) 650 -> 37.91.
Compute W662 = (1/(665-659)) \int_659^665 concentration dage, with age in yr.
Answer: 33.6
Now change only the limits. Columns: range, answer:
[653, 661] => 36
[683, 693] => 34.9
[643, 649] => 37.2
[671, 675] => 27.6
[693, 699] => 41.9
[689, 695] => 37.7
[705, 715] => 44.8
